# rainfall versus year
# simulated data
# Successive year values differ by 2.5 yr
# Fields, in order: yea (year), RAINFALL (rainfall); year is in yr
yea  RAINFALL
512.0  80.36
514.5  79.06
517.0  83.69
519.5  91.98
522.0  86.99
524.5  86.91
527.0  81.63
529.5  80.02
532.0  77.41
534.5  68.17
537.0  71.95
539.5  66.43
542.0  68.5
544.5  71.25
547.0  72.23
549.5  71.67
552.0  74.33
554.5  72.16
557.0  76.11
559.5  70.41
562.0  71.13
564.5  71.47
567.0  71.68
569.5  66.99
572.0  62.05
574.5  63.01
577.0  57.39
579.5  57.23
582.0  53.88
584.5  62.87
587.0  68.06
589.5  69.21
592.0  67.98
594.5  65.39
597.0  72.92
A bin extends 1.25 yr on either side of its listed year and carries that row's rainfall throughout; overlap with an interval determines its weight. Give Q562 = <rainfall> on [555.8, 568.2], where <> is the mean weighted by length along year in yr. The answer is 72.1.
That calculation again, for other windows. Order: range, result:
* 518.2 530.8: 85.5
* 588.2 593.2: 68.6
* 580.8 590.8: 63.6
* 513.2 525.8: 85.7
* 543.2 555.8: 72.3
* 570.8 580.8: 59.9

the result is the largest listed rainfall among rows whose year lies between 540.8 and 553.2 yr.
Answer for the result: 74.33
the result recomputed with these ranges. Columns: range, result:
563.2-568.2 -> 71.68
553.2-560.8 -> 76.11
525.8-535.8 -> 81.63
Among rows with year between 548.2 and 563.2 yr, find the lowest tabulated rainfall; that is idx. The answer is 70.41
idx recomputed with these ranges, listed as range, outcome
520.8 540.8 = 66.43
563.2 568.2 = 71.47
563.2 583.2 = 53.88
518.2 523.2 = 86.99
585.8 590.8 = 68.06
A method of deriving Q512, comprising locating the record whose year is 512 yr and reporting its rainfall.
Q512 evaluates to 80.36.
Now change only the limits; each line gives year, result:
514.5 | 79.06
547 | 72.23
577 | 57.39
